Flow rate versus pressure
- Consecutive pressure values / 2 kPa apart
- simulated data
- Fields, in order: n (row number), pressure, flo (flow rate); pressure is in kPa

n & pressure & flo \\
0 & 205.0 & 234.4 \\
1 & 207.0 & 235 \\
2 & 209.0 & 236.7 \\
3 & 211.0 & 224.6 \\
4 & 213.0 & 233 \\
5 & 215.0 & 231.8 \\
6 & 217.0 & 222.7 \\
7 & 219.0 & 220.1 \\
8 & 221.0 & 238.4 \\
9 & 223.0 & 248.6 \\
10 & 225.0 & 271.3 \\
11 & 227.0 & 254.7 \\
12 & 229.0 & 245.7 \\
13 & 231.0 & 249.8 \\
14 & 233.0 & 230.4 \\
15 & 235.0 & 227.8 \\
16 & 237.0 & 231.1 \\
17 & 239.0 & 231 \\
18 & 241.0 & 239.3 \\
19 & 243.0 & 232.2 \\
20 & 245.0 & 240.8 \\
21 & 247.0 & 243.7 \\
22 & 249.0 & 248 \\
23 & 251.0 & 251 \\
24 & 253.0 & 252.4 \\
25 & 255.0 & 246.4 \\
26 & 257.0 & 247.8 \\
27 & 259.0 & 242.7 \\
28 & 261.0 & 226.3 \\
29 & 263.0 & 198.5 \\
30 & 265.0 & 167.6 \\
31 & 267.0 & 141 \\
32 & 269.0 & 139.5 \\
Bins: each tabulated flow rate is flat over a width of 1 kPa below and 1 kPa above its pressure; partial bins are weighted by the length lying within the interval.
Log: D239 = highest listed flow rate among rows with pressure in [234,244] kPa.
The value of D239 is 239.3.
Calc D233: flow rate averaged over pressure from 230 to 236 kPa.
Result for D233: 236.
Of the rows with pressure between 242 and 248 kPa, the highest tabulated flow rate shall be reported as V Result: 243.7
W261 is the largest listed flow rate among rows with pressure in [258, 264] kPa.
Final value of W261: 242.7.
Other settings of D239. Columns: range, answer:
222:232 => 271.3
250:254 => 252.4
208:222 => 238.4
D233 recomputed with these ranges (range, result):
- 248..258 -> 249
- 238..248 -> 237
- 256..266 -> 217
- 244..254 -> 247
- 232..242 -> 232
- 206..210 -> 236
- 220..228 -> 253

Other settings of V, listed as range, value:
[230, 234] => 249.8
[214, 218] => 231.8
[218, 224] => 248.6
